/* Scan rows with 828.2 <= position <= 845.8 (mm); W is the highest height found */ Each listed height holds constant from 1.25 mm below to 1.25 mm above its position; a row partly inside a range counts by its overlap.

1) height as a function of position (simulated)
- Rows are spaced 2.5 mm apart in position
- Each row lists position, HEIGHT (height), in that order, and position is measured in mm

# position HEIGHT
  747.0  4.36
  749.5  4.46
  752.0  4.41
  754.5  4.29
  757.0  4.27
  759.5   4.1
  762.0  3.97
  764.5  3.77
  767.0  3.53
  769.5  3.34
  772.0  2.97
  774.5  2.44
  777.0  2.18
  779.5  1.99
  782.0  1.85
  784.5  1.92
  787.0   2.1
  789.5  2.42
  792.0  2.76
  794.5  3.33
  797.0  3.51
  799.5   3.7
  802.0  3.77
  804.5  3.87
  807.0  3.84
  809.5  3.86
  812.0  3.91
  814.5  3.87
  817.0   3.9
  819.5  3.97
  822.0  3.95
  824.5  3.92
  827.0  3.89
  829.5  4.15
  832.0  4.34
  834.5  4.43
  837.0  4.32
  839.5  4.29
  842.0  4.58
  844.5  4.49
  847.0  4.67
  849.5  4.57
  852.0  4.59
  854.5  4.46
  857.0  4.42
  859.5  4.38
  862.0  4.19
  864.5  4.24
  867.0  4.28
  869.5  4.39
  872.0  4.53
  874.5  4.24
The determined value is 4.58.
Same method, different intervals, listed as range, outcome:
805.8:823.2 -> 3.97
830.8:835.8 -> 4.43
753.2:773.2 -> 4.29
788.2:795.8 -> 3.33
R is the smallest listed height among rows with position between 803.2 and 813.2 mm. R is 3.84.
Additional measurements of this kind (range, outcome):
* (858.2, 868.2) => 4.19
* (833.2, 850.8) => 4.29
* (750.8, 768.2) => 3.53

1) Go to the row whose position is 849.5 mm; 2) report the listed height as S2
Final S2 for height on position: 4.57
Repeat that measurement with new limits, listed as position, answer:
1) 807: 3.84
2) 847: 4.67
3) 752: 4.41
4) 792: 2.76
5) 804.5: 3.87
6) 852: 4.59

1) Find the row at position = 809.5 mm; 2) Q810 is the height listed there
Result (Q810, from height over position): 3.86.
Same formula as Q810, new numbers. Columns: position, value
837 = 4.32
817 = 3.9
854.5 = 4.46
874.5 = 4.24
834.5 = 4.43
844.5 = 4.49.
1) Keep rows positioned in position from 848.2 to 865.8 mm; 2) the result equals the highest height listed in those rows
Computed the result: 4.59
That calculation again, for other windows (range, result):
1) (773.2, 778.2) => 2.44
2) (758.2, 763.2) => 4.1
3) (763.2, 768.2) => 3.77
